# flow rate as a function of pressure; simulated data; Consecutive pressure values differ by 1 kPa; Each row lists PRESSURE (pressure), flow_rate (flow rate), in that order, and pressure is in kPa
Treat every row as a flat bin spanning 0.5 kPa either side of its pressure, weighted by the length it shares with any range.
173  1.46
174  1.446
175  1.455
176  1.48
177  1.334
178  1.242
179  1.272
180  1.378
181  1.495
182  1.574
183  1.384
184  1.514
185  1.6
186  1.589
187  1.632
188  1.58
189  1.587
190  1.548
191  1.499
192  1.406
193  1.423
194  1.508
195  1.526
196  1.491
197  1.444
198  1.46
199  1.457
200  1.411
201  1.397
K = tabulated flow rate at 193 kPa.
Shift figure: 1.423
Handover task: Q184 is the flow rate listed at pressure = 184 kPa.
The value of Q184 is 1.514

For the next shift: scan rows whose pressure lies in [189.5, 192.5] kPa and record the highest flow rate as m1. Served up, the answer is 1.548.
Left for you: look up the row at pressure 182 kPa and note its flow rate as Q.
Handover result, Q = 1.574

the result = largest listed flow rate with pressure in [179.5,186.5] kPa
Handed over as 1.6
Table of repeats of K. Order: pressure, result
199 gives 1.457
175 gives 1.455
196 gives 1.491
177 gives 1.334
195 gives 1.526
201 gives 1.397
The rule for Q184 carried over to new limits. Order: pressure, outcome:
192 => 1.406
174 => 1.446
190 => 1.548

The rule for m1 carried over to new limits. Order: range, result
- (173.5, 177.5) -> 1.48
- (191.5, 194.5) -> 1.508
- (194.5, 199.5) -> 1.526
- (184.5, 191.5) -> 1.632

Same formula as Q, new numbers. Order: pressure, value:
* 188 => 1.58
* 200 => 1.411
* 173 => 1.46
